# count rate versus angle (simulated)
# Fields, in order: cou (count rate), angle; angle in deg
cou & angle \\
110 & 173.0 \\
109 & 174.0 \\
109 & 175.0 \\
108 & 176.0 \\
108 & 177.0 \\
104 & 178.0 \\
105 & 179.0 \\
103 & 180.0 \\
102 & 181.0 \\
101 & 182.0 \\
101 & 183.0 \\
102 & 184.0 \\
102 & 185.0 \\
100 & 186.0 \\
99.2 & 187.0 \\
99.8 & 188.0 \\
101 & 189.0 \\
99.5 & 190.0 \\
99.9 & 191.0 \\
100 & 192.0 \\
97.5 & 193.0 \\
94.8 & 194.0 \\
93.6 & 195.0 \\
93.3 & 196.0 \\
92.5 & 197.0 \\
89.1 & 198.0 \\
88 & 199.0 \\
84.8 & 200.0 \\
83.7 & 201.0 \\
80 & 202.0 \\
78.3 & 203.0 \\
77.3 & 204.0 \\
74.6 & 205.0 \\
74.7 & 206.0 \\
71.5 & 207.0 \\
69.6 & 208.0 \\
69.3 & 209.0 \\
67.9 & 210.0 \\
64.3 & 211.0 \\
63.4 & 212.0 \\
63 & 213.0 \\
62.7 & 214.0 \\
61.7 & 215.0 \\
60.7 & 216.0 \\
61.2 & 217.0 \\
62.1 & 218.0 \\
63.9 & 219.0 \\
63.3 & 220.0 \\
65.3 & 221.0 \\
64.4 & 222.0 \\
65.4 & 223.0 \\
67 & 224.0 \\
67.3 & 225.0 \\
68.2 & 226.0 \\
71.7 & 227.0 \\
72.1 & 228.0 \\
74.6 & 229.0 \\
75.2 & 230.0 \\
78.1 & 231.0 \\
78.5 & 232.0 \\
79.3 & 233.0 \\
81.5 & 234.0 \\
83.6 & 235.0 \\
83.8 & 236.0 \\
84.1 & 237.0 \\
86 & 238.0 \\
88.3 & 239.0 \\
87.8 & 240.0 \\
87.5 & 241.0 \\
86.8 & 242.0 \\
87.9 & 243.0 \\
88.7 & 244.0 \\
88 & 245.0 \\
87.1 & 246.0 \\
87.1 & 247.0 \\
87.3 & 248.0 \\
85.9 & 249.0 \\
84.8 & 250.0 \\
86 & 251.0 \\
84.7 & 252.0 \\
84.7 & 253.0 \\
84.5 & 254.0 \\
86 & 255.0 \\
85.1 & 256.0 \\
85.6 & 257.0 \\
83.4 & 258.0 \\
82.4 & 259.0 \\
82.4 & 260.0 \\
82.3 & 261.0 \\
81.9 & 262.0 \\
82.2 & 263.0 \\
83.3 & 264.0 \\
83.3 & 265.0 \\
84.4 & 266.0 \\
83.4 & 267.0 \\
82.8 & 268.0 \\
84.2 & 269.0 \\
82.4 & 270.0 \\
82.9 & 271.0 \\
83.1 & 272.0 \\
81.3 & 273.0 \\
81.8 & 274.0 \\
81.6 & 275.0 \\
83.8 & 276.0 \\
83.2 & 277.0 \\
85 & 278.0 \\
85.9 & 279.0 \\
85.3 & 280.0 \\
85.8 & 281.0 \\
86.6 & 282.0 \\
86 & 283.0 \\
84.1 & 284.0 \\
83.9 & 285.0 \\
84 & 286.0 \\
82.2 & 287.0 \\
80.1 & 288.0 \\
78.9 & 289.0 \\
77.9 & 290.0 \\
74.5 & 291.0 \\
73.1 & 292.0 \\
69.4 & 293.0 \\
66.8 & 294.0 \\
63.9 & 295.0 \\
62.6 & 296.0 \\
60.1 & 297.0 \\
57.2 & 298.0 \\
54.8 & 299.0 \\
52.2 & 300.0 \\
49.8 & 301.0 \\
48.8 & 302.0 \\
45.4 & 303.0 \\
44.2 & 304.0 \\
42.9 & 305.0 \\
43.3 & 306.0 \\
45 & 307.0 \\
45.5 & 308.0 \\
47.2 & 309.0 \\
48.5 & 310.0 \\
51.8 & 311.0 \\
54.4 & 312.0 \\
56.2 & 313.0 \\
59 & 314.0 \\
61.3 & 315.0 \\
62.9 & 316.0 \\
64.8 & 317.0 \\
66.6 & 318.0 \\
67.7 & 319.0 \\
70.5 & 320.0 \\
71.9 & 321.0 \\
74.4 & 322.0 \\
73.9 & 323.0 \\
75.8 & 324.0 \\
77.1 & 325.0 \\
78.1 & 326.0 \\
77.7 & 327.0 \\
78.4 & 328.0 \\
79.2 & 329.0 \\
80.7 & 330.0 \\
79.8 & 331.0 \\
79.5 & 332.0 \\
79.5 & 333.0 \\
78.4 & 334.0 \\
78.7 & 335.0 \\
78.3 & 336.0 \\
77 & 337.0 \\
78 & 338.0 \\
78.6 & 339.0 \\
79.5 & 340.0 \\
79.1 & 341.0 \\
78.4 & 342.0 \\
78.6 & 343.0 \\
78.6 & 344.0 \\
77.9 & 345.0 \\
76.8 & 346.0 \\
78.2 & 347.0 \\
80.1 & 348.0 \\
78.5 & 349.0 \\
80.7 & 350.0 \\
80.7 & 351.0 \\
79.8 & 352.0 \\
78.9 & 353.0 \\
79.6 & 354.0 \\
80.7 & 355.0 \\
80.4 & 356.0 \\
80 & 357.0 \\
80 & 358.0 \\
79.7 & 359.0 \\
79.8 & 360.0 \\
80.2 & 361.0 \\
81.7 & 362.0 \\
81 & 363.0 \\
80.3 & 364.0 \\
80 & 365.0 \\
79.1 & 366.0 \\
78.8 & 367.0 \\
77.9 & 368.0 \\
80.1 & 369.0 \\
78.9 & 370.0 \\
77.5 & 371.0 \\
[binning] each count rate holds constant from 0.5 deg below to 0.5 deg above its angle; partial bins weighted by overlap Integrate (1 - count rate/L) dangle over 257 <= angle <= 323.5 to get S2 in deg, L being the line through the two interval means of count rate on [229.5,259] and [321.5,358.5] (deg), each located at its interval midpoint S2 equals 8.96 deg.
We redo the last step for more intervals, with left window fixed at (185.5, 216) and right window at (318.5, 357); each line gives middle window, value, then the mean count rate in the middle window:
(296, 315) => 6.8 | 51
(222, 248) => 0.5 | 80.1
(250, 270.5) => -0.8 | 83.8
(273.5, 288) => -0.8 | 84.1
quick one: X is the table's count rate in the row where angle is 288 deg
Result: 80.1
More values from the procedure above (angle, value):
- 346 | 76.8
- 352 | 79.8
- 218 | 62.1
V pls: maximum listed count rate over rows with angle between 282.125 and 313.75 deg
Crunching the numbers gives 86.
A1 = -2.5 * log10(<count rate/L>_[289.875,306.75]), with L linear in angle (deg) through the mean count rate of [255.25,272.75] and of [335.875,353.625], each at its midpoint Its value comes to 0.38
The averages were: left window 83.3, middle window 57.4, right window 78.8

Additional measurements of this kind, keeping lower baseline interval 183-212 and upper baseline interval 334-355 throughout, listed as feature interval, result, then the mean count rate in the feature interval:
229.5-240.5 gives 0.04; 82.4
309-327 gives 0.22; 65.4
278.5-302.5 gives 0.14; 72.2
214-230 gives 0.28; 66.1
